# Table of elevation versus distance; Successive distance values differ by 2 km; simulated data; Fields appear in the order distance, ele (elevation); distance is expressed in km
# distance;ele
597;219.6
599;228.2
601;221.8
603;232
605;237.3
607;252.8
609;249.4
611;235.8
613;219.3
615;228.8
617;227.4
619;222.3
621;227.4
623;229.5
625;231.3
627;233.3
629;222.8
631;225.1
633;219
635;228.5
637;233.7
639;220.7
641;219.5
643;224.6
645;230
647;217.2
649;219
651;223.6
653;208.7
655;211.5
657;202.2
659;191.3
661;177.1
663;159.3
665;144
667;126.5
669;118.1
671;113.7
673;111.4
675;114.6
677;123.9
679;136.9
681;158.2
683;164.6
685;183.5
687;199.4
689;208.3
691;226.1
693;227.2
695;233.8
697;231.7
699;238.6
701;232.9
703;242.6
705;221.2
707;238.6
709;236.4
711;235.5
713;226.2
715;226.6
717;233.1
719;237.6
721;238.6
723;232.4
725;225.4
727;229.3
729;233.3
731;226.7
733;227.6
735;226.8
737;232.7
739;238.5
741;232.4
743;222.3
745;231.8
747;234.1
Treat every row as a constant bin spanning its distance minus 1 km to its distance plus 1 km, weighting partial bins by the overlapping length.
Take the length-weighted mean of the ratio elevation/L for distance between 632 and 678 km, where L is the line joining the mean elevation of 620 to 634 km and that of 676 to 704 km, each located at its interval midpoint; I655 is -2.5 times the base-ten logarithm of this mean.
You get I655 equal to 0.17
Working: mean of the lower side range 227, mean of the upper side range 201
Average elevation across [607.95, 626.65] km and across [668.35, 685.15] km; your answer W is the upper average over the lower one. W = 0.58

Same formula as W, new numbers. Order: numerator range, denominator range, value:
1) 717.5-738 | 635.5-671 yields 1.19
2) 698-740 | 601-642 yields 1.01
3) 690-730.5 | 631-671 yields 1.18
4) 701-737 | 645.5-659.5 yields 1.09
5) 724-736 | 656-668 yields 1.37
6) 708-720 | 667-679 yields 1.96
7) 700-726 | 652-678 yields 1.51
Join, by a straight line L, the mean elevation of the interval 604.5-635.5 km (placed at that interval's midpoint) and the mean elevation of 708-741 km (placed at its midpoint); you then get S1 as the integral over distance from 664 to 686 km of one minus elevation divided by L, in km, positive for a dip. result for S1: 9.1 km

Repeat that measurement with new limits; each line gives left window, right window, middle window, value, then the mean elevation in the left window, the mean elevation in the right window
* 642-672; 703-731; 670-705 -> 4.0 km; 184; 232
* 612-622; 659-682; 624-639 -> -2.0 km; 225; 137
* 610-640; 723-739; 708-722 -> -0.3 km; 227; 230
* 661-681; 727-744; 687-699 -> -4.3 km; 132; 230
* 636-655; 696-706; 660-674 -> 5.6 km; 221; 233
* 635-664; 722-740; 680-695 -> 1.5 km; 211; 230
